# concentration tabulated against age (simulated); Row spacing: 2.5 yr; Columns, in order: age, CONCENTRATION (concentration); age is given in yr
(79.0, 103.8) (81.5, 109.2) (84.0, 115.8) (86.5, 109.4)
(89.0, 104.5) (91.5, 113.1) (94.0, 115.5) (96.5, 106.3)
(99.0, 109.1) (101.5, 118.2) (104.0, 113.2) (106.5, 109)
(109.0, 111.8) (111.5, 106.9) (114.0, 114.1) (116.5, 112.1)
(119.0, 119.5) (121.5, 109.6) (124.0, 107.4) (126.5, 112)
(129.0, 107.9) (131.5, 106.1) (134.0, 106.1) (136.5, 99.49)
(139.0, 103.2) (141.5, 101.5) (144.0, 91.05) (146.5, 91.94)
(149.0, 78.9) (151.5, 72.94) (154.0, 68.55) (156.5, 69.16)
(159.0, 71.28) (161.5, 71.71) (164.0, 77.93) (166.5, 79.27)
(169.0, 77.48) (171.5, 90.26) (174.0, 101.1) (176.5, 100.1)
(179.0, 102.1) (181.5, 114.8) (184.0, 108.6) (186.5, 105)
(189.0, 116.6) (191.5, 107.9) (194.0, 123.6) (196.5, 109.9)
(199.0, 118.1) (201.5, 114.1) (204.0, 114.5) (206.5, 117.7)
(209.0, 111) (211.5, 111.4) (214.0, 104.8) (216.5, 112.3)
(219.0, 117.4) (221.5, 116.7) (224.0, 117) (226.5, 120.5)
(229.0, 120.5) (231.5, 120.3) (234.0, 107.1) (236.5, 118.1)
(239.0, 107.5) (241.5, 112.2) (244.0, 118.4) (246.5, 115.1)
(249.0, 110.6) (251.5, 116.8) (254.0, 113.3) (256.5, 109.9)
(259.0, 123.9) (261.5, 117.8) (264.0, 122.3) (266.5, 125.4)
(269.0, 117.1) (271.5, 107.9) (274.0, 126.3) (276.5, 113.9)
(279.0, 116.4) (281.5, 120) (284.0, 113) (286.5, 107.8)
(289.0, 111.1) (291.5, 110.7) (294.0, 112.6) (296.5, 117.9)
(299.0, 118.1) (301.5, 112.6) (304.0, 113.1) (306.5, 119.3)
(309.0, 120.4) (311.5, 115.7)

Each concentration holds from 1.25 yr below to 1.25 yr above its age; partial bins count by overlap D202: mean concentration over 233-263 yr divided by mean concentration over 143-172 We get 1.47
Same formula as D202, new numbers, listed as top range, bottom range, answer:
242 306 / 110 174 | 1.23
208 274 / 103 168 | 1.20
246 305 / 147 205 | 1.21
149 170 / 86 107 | 0.66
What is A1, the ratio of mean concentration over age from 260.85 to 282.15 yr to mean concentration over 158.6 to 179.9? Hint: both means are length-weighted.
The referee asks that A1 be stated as 1.38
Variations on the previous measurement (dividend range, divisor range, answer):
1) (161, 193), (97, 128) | 0.87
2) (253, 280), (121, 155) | 1.22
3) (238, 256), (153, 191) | 1.25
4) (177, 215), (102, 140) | 1.02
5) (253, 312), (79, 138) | 1.05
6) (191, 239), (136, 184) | 1.31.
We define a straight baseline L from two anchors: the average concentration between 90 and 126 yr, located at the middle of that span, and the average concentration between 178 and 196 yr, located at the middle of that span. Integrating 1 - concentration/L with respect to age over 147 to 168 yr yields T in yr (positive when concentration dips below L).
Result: 7.0 yr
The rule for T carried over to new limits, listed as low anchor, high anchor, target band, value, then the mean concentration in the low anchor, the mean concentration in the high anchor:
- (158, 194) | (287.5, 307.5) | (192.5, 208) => -2.6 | 95.8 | 114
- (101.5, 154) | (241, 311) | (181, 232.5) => -2.1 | 103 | 116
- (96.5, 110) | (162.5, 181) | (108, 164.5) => 3.2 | 112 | 90.5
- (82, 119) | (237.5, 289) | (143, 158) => 4.6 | 112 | 116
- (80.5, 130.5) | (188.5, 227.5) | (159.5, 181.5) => 4.8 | 111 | 115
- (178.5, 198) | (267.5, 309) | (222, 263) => -0.8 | 111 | 115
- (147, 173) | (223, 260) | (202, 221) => -2.3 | 76.5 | 115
